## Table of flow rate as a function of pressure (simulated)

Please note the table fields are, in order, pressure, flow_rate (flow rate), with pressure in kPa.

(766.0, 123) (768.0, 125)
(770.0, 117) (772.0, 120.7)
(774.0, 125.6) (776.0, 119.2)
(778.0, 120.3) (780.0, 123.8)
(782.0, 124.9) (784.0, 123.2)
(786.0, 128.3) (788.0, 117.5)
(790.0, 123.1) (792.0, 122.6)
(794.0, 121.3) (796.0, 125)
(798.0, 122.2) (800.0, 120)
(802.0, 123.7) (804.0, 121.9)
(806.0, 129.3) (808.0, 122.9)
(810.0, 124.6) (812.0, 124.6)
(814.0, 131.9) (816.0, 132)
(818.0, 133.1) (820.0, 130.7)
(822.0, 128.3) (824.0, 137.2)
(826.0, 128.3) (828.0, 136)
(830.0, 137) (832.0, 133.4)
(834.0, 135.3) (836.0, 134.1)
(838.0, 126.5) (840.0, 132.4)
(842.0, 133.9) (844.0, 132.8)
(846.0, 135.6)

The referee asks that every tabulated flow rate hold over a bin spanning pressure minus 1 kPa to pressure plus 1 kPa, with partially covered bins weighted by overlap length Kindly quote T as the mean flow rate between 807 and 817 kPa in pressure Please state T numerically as 127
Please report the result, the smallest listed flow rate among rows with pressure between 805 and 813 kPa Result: 122.9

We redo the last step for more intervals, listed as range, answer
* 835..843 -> 126.5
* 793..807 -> 120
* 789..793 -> 122.6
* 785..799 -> 117.5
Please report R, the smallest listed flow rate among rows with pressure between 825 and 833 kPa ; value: 128.3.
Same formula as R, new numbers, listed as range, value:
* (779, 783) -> 123.8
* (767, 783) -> 117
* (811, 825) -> 124.6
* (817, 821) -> 130.7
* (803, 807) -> 121.9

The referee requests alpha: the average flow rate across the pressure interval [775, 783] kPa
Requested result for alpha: 122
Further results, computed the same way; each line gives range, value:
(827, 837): 135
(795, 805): 123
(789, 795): 122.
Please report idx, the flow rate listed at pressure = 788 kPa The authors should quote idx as 117.5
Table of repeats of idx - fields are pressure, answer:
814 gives 131.9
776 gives 119.2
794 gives 121.3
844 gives 132.8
